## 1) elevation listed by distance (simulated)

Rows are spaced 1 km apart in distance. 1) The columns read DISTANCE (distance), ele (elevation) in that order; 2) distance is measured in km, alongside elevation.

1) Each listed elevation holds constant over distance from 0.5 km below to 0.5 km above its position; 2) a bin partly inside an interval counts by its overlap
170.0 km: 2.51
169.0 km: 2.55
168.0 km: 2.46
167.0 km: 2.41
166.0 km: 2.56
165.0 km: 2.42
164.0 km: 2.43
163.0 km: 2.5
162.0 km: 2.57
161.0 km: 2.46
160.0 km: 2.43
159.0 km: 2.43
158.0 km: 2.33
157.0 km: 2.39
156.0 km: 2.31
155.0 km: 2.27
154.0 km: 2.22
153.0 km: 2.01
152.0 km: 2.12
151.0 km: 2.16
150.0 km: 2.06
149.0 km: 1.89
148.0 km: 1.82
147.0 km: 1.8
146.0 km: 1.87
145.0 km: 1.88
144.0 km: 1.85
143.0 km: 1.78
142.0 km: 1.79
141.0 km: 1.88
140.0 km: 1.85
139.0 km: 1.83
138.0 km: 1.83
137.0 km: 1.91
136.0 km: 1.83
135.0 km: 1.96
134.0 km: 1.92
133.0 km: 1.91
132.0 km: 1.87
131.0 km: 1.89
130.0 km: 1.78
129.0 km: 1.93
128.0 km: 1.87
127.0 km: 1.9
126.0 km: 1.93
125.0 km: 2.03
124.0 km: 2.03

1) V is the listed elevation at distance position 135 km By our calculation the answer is 1.96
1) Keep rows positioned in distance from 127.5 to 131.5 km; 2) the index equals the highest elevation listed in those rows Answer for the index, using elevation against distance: 1.93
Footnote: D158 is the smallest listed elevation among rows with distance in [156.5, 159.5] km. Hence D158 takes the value 2.33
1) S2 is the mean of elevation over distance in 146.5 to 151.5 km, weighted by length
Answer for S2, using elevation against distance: 1.95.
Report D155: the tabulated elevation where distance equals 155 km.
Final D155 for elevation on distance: 2.27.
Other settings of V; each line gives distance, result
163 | 2.5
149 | 1.89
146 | 1.87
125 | 2.03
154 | 2.22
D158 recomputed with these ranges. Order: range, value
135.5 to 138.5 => 1.83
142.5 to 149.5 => 1.78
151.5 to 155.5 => 2.01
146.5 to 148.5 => 1.8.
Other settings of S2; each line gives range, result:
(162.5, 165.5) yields 2.45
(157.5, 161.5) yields 2.41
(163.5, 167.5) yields 2.46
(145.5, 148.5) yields 1.83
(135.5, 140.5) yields 1.85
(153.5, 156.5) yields 2.27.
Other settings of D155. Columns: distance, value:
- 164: 2.43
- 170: 2.51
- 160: 2.43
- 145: 1.88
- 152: 2.12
